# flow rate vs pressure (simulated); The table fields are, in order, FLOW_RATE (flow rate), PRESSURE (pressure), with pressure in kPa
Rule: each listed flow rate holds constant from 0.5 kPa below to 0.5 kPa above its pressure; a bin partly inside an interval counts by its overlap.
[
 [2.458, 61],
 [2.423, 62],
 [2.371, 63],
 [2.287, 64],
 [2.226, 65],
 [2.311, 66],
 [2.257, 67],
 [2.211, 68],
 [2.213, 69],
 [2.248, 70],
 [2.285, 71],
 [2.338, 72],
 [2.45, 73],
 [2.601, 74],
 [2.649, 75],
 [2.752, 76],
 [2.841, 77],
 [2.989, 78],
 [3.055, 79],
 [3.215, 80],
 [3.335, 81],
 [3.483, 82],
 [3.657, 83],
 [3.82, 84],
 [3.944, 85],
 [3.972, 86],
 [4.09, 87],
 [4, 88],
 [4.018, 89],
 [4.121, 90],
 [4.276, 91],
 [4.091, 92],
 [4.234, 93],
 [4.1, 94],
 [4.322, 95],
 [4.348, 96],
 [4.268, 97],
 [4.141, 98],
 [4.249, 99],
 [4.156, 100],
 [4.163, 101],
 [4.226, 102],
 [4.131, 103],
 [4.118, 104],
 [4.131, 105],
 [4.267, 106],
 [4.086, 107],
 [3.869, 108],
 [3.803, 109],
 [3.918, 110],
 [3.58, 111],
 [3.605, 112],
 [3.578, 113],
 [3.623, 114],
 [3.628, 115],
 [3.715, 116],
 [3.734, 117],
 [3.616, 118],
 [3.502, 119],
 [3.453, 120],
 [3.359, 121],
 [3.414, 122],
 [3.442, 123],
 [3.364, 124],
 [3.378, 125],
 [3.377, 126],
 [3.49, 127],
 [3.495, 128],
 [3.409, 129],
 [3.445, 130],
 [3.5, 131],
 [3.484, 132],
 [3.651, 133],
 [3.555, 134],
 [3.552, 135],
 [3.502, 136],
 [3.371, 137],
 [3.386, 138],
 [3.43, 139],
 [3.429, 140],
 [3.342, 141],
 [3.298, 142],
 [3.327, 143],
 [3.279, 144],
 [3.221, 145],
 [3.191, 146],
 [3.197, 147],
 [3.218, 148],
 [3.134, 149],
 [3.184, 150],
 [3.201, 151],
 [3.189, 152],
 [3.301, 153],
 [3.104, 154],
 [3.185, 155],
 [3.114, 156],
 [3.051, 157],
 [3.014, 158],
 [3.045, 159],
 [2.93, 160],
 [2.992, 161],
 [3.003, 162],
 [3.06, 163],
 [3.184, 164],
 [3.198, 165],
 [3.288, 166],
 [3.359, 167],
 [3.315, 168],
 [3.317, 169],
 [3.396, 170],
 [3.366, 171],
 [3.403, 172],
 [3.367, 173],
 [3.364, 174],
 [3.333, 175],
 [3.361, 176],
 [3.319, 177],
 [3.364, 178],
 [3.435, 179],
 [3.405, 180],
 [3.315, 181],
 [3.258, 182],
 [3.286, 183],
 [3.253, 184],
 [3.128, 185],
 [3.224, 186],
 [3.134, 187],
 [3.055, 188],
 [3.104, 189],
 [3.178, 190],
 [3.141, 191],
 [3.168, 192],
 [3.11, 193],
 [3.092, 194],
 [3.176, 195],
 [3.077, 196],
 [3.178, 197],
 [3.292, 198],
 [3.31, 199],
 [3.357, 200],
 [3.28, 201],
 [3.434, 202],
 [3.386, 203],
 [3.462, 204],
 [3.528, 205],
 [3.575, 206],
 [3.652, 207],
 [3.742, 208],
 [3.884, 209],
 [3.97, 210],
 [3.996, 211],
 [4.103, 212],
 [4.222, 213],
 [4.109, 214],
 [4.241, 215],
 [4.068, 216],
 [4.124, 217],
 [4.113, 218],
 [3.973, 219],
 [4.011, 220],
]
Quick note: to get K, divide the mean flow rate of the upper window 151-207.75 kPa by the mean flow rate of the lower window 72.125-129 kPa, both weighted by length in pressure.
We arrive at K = 0.9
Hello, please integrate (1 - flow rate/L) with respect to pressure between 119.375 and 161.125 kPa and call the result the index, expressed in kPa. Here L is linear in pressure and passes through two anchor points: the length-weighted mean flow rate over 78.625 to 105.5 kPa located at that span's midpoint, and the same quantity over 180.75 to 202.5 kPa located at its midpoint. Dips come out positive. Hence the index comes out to 3.46 kPa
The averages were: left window 3.99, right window 3.21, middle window 3.31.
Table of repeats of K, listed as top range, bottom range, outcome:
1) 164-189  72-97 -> 0.92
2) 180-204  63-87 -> 1.13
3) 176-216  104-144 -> 0.96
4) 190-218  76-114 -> 0.92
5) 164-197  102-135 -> 0.89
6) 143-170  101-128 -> 0.85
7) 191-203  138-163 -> 1.01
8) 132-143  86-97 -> 0.83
